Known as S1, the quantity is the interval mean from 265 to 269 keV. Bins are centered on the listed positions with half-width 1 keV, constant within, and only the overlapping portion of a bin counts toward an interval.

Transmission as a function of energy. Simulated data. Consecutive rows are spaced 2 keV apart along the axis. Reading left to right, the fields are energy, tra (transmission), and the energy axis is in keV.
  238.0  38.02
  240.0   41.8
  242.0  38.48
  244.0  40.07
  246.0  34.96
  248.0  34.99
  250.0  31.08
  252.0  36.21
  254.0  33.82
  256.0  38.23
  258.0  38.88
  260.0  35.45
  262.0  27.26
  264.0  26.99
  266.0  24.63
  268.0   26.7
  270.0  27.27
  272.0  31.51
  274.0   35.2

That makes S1 25.7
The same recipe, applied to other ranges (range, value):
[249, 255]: 33.7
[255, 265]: 33.4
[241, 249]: 37.1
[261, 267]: 26.3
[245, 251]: 33.7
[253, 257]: 36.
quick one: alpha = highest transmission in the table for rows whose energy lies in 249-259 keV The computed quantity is 38.88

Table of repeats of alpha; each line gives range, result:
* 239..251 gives 41.8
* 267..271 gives 27.27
